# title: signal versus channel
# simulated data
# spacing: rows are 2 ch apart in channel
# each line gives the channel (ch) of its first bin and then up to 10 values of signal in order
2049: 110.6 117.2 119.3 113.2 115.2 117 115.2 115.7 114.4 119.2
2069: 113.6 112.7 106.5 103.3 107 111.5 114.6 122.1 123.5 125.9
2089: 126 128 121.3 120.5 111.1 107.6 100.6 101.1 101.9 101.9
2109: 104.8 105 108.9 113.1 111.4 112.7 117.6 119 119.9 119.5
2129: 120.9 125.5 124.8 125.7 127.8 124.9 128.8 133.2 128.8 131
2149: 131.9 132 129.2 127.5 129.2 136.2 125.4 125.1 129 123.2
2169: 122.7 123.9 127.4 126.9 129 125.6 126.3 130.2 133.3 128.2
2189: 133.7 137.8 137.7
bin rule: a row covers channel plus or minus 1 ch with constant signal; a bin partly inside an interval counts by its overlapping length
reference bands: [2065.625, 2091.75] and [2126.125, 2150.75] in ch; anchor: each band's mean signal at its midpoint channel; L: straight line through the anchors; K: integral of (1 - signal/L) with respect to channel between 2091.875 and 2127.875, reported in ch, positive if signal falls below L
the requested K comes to 3.22 ch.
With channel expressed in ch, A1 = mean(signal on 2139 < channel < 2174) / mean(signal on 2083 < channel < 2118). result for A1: 1.14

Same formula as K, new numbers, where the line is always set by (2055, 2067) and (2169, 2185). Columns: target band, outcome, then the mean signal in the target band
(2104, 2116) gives 1.5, 106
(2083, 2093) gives -0.6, 125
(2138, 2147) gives -0.4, 129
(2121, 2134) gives 0.1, 121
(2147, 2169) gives -0.6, 129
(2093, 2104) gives 0.9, 109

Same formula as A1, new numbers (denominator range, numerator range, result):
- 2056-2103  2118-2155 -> 1.09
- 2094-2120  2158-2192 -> 1.19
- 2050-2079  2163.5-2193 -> 1.13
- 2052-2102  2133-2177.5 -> 1.11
